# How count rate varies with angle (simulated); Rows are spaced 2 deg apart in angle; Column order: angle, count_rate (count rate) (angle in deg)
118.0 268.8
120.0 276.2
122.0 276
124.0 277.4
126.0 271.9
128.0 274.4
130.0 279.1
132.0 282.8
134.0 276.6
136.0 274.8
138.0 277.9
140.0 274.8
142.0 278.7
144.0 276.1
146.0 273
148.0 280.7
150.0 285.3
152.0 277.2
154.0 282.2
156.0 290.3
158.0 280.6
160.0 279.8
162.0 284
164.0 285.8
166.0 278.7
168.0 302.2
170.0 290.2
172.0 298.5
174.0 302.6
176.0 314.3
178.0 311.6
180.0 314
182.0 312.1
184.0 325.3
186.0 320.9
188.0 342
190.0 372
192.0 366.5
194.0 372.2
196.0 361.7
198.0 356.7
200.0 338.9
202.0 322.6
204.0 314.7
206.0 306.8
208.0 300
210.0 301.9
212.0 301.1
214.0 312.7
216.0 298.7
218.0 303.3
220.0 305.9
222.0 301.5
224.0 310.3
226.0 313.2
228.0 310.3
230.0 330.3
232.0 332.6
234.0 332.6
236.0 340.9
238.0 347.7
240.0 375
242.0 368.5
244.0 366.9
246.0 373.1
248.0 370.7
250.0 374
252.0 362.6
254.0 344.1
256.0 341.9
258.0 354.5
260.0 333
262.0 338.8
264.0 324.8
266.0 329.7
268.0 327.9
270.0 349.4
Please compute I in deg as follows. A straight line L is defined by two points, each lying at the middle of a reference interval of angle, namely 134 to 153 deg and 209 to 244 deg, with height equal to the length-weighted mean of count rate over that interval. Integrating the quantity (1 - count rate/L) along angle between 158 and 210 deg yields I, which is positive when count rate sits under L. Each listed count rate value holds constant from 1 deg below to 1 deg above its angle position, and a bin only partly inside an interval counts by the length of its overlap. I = -3.0 deg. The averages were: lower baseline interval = 278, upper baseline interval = 324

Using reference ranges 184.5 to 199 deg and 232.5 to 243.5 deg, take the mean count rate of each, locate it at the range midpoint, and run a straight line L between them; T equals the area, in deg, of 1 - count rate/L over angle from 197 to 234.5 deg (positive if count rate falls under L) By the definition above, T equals 4.1 deg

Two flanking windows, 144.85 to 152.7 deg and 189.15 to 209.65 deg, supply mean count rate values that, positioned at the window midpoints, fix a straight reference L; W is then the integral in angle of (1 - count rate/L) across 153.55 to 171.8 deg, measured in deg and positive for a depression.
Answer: 0.6 deg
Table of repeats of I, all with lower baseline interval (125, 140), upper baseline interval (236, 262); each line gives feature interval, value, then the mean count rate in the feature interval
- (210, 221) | 1.0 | 304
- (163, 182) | 0.3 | 300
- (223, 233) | 0.7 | 319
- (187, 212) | -1.1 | 337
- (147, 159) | 0.3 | 283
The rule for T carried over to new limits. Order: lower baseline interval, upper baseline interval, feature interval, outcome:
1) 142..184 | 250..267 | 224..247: -0.9 deg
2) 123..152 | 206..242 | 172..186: -0.7 deg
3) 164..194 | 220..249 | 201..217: 1.1 deg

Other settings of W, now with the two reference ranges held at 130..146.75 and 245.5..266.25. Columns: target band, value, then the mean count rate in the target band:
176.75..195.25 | -1.8 deg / 337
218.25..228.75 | 0.7 deg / 308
